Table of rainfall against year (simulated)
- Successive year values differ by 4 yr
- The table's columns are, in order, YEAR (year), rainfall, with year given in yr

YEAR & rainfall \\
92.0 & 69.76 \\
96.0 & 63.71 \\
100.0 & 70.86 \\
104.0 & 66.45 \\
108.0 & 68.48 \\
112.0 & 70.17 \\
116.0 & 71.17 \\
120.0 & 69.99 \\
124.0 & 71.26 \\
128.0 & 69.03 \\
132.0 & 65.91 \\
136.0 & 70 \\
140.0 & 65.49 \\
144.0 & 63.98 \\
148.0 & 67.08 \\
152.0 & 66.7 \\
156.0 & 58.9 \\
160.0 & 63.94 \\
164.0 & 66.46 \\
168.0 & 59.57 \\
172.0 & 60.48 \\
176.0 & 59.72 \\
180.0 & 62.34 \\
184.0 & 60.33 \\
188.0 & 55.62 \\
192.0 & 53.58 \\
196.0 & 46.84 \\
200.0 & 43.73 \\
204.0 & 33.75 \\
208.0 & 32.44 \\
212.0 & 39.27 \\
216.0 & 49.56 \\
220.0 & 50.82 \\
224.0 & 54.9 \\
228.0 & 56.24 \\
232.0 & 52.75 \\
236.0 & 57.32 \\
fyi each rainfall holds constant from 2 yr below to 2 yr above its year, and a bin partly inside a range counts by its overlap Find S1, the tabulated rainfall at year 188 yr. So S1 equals 55.62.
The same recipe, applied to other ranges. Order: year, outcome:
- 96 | 63.71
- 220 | 50.82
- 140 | 65.49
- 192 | 53.58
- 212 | 39.27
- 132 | 65.91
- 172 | 60.48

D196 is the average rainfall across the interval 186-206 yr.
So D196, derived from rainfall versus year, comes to 46.7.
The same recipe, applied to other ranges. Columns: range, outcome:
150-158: 62.8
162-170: 63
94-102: 67.3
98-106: 68.7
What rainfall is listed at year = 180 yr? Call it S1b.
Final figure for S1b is 62.34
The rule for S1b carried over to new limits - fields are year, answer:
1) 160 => 63.94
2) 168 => 59.57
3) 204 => 33.75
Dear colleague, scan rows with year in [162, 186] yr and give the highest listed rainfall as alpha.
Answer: 66.46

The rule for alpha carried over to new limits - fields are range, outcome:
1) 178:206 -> 62.34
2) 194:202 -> 46.84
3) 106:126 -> 71.26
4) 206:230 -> 56.24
